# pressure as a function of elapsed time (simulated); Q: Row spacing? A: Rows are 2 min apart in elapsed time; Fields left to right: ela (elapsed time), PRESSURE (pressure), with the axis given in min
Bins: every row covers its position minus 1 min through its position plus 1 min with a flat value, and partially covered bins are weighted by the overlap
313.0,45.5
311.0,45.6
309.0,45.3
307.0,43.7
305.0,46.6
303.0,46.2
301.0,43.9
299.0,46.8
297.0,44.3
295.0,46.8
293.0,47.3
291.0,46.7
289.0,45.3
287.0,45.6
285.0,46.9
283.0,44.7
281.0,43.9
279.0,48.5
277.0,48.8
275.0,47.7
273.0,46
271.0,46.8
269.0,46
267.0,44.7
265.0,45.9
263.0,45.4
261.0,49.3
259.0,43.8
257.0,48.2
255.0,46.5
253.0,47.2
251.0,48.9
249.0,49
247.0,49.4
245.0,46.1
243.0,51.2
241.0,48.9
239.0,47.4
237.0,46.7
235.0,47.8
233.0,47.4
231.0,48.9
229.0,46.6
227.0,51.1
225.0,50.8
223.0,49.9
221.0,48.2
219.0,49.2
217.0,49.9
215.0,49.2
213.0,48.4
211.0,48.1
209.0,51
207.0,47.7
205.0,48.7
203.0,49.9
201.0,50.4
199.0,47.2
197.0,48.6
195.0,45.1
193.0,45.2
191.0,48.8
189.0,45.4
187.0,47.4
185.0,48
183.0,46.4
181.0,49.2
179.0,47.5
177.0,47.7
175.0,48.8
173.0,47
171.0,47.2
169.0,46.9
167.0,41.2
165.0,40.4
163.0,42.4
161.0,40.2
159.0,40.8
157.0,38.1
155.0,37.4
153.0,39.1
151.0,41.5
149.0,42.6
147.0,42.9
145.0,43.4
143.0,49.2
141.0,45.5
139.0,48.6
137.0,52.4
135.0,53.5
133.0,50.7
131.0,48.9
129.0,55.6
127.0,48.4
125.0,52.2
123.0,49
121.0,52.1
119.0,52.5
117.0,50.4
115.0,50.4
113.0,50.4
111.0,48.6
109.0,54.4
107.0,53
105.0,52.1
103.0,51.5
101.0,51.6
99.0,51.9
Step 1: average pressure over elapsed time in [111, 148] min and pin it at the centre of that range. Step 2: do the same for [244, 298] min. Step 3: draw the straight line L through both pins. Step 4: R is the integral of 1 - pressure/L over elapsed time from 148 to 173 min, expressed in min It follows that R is 3.8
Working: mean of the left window 49.8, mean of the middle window 41.7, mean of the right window 46.7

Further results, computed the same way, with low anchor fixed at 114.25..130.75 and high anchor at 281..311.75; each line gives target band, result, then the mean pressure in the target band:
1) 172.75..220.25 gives 0.7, 48.1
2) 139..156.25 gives 2.6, 43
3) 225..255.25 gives -0.6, 48.3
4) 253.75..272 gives 0.2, 46.3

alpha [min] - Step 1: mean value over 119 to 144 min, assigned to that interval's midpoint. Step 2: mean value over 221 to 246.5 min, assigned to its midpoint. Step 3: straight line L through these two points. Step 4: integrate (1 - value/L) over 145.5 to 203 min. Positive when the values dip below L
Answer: 5.6 min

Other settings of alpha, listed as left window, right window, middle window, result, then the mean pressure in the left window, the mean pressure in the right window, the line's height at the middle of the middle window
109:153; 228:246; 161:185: 1.4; 48.9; 47.9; 48.5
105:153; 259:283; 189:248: -1.3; 49.2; 46.4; 47.5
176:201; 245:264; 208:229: -0.9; 47.3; 47.4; 47.4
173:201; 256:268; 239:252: -0.6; 47.4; 46.2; 46.5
